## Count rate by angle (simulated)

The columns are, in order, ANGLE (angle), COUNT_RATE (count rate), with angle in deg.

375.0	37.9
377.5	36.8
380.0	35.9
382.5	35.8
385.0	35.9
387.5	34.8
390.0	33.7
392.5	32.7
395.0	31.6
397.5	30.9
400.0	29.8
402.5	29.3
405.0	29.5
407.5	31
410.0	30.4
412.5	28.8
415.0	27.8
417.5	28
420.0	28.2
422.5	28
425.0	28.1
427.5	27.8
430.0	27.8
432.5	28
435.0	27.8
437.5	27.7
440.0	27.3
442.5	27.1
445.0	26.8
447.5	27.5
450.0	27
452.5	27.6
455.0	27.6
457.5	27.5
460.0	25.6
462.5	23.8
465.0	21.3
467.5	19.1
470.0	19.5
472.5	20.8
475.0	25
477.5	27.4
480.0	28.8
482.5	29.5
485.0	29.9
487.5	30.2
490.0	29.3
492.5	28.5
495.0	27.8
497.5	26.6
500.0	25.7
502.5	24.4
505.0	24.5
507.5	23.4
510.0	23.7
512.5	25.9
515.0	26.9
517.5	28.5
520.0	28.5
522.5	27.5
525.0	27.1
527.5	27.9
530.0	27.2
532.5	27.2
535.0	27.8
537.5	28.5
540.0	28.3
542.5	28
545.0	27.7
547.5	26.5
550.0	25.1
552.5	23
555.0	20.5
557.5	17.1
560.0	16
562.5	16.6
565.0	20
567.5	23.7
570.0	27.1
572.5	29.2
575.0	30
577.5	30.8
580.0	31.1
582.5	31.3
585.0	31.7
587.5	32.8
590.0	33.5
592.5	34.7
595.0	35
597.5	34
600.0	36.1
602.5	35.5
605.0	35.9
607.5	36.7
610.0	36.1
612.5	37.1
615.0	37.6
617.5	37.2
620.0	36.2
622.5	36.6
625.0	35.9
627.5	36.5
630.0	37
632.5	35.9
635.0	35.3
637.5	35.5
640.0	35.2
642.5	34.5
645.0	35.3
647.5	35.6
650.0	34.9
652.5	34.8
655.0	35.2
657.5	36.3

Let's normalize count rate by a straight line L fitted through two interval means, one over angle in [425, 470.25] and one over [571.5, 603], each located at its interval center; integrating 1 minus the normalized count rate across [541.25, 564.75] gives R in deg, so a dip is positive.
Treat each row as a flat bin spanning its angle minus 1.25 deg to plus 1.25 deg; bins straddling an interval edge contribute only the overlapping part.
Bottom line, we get 6.7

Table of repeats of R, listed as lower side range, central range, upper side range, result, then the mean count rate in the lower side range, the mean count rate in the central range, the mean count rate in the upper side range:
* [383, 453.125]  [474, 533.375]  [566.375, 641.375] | 8.3 deg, 29.4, 27.2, 34.1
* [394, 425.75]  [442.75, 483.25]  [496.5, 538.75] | 3.9 deg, 29.3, 25.3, 26.5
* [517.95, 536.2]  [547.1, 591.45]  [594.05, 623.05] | 8.7 deg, 27.6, 25.9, 36.2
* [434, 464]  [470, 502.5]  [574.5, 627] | 2.0 deg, 26.9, 27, 34.7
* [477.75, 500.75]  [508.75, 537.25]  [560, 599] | 1.5 deg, 28.5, 27.2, 29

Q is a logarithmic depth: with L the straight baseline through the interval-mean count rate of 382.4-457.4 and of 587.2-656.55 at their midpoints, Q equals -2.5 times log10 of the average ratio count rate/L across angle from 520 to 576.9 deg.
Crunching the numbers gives 0.30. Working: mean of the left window 29.3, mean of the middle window 25.2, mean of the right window 35.6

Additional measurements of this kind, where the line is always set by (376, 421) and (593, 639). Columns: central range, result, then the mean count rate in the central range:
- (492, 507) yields 0.28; 26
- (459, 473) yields 0.46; 21.7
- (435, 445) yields 0.19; 27.4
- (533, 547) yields 0.23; 27.9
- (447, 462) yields 0.22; 26.9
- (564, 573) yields 0.38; 24.8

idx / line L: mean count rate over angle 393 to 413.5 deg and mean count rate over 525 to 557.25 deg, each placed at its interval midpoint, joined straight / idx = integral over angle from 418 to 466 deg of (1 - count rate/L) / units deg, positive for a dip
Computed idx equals 3.5 deg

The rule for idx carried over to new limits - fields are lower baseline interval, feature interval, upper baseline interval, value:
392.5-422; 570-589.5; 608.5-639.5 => 2.33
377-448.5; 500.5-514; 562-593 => 2.23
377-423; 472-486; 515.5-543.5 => 0.99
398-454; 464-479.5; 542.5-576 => 2.37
